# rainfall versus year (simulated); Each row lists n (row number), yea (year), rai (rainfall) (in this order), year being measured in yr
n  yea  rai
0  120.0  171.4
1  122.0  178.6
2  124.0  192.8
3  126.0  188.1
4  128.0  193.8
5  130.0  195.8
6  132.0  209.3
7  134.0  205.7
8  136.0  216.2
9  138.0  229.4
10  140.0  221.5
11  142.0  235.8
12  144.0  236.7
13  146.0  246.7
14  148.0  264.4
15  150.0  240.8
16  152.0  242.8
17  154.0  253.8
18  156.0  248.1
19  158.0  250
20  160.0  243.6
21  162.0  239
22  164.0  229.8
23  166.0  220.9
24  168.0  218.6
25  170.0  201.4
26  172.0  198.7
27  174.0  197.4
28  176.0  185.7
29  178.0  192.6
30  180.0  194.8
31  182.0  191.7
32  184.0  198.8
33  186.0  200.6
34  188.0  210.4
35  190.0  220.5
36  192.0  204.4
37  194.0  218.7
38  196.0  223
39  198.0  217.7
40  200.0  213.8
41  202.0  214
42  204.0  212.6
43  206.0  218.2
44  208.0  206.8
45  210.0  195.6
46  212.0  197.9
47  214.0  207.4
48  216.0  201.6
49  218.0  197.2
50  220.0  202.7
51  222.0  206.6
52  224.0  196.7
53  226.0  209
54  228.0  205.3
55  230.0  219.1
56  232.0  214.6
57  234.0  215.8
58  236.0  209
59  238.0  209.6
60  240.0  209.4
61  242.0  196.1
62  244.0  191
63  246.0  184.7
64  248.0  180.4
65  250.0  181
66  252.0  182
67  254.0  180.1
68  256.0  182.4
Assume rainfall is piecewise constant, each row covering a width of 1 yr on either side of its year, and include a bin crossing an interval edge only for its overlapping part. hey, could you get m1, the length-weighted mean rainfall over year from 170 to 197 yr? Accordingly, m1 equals 203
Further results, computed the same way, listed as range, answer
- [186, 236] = 209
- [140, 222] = 217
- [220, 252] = 201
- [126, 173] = 227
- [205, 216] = 205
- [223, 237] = 210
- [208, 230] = 203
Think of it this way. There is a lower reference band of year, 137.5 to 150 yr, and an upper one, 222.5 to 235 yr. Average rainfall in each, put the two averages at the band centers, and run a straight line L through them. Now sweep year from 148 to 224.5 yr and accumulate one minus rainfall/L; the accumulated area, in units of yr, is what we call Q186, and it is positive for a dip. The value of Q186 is 3.6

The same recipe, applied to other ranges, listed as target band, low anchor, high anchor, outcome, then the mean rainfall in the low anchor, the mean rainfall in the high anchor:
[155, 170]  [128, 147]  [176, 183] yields -2.2 yr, 220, 192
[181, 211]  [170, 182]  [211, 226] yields -1.8 yr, 194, 202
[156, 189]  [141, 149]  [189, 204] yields 2.6 yr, 246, 216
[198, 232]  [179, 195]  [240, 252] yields -1.7 yr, 205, 188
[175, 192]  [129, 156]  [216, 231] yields 1.4 yr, 231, 205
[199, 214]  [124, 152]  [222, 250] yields 0.0 yr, 222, 202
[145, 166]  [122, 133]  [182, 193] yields -4.8 yr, 194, 206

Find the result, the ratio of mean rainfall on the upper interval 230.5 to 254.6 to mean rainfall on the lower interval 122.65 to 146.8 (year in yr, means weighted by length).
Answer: 0.92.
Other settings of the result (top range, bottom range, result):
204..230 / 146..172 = 0.87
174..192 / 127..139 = 0.96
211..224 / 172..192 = 1.01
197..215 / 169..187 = 1.07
